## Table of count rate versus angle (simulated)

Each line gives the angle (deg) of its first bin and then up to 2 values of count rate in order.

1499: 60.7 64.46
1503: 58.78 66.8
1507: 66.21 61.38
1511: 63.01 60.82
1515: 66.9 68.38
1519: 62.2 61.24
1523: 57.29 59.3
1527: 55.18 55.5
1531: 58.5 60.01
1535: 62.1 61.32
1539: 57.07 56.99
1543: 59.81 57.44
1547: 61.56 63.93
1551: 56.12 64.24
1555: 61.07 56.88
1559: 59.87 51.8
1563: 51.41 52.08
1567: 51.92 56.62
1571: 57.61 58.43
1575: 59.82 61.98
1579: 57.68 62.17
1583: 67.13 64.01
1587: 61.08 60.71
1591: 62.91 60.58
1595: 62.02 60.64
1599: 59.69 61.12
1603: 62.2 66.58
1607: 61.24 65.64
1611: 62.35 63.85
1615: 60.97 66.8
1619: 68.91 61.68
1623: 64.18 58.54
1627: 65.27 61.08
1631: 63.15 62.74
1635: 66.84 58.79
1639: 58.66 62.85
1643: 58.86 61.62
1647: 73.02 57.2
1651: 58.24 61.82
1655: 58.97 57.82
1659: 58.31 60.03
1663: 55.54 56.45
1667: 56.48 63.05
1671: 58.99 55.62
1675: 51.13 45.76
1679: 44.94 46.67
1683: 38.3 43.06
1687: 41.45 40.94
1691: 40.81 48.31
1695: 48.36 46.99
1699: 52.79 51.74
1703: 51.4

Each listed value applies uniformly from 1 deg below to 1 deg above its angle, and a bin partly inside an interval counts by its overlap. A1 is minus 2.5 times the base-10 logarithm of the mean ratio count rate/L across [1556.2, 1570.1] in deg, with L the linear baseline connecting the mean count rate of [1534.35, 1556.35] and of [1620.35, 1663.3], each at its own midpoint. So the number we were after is 0.11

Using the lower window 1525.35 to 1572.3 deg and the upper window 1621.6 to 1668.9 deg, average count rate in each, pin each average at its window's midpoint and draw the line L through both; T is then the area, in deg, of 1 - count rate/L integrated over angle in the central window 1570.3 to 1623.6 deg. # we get -2.7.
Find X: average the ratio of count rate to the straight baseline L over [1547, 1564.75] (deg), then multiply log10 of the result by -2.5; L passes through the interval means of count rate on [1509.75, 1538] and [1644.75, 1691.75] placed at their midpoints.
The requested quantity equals 0.021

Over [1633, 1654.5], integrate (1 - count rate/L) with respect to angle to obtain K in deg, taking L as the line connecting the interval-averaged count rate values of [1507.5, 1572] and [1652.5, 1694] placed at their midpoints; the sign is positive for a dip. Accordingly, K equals -3.47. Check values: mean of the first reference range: 59.1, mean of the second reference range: 51.5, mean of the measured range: 61.8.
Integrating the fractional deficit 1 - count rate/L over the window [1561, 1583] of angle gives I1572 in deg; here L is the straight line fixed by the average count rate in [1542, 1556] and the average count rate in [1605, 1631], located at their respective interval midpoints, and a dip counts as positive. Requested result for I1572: 1.56 deg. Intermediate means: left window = 60.6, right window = 63.5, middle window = 57.2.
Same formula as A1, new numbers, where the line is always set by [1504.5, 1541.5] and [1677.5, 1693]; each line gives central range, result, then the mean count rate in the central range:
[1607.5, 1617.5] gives -0.241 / 63.6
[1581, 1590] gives -0.169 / 63.1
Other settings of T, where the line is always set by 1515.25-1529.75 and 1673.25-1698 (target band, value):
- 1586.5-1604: -2.52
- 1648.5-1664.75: -3.63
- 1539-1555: -0.52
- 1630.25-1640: -2.39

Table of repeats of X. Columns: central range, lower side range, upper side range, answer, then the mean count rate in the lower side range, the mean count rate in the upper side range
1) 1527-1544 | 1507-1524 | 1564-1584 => 0.049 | 62.9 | 58.5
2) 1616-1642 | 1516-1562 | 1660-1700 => -0.182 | 59.5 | 49.8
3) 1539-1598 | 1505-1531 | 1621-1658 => 0.043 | 61.5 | 61.6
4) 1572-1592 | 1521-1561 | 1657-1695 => -0.095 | 59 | 50.5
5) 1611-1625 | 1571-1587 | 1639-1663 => -0.052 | 61.3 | 60.5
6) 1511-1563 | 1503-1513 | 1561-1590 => 0.029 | 63.4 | 58.5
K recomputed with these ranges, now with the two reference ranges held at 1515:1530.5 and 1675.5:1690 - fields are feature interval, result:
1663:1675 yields -3.4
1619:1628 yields -2.5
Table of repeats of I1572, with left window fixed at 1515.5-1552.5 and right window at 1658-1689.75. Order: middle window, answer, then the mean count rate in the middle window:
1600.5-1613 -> -1.81 deg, 63.3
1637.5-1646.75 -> -1.45 deg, 61.4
